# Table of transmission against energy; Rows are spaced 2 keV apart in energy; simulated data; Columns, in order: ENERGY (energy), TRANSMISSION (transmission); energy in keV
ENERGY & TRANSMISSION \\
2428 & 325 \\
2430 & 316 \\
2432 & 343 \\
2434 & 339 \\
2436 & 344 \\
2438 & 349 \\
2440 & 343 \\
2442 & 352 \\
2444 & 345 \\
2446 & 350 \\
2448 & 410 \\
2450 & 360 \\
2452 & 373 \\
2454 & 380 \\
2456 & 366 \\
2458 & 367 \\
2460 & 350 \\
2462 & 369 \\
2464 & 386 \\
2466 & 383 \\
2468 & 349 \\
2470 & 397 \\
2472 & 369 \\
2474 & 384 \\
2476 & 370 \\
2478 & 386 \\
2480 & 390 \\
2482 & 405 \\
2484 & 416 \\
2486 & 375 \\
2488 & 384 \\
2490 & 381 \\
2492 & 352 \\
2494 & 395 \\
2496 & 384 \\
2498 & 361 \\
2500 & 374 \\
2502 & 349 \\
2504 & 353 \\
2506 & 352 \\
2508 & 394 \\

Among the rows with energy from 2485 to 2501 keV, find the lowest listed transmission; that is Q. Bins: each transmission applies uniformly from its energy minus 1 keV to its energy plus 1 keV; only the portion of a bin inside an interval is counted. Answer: 352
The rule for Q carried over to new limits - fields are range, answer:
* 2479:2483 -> 390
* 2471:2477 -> 369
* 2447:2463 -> 350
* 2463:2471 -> 349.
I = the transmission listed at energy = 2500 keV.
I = 374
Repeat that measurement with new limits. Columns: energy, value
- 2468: 349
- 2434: 339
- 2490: 381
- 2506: 352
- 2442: 352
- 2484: 416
